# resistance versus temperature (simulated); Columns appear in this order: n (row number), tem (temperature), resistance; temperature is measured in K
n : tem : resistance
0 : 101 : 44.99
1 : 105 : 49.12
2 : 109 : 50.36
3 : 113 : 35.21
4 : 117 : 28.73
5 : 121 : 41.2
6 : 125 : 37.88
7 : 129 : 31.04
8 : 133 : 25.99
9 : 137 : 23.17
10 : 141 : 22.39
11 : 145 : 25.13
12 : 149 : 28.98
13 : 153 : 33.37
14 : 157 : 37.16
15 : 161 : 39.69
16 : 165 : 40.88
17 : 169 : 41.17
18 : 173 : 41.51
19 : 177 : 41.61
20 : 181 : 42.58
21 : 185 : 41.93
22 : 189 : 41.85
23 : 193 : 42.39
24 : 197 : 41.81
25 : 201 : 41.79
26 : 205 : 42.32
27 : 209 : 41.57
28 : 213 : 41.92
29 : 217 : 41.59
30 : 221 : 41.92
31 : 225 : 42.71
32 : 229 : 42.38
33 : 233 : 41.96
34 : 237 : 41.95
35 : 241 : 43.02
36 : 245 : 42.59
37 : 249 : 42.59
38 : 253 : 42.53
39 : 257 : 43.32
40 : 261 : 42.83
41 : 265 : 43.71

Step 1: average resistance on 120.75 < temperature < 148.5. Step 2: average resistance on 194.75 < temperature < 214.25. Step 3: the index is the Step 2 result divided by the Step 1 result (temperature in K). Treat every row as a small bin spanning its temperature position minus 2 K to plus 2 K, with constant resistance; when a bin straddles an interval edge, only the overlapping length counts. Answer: 1.5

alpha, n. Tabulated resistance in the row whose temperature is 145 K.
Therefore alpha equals 25.13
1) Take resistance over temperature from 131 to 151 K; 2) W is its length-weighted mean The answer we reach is 25.1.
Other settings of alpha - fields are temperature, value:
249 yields 42.59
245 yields 42.59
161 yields 39.69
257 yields 43.32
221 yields 41.92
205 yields 42.32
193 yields 42.39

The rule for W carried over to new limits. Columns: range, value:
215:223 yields 41.8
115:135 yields 33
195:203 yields 41.8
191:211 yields 42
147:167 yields 36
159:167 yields 40.3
